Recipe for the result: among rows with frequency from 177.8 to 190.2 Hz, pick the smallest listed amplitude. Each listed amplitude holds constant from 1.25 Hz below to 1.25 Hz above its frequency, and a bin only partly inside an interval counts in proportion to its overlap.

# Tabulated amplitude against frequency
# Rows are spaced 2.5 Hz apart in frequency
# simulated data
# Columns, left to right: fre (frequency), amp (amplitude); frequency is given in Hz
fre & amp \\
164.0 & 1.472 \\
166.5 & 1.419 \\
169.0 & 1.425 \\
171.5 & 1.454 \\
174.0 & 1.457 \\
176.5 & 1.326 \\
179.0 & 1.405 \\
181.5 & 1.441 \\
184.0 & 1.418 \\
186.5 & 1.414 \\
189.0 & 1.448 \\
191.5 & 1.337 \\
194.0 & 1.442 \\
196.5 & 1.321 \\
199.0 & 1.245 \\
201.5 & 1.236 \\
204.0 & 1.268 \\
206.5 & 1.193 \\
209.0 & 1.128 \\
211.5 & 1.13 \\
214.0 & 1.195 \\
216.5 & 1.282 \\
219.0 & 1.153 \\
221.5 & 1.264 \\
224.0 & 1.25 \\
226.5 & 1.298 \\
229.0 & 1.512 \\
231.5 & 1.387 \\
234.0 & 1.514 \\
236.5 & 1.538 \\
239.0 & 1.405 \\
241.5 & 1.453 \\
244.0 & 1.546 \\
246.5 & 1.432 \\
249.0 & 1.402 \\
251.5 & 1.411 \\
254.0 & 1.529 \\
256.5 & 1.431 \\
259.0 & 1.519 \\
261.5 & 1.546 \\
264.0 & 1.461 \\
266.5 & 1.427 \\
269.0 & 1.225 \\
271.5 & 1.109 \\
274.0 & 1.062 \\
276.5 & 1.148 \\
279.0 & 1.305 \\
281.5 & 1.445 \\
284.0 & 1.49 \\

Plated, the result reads 1.405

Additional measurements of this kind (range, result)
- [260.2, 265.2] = 1.461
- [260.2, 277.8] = 1.062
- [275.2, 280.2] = 1.148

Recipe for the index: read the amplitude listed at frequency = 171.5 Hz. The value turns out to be 1.454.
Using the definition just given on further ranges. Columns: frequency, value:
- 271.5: 1.109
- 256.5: 1.431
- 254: 1.529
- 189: 1.448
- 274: 1.062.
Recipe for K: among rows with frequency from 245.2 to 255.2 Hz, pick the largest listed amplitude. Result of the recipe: 1.529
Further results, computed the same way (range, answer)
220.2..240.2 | 1.538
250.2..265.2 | 1.546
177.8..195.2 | 1.448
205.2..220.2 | 1.282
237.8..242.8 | 1.453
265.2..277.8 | 1.427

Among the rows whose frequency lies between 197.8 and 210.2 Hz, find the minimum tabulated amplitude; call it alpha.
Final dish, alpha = 1.128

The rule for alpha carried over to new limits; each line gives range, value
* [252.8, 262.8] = 1.431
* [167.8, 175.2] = 1.425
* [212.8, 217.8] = 1.195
